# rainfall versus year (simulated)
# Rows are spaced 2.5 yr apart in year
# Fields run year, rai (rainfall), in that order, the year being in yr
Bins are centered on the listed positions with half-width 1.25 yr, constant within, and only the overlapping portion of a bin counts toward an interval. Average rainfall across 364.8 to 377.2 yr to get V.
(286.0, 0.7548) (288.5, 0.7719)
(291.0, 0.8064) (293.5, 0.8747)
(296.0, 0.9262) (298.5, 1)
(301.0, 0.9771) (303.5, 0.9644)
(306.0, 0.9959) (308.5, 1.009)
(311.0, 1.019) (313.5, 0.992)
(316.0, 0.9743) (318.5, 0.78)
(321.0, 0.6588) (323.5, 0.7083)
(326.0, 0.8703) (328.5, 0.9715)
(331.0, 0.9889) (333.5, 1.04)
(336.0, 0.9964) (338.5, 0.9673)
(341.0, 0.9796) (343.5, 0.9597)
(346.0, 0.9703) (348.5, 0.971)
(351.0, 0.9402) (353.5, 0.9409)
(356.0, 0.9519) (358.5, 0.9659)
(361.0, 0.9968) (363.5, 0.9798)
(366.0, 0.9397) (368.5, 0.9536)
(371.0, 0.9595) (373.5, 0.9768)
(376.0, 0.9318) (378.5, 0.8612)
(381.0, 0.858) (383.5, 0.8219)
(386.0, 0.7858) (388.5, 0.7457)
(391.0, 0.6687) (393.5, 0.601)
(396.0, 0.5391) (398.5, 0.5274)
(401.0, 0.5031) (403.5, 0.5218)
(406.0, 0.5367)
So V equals 0.952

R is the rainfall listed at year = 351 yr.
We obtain 0.9402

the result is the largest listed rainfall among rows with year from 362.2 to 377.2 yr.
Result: 0.9798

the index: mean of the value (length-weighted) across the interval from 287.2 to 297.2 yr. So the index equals 0.844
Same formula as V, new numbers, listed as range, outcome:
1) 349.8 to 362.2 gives 0.959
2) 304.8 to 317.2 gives 0.998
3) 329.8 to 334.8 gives 1.01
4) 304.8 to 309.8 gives 1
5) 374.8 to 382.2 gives 0.884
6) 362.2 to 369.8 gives 0.958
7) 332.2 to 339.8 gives 1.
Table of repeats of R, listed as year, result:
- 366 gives 0.9397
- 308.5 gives 1.009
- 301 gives 0.9771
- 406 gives 0.5367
